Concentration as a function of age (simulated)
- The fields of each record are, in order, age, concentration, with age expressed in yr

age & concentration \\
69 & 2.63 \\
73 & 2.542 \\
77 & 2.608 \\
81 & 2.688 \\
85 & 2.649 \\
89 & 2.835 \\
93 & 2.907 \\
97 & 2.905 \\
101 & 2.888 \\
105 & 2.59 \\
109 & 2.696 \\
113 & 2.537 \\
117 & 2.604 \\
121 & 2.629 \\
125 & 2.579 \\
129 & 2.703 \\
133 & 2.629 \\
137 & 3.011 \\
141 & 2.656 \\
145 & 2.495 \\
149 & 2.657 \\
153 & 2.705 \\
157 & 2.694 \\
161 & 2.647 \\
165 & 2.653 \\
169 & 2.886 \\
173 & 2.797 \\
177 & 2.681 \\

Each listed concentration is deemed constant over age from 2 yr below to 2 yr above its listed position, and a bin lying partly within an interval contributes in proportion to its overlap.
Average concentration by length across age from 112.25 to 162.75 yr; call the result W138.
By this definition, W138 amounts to 2.66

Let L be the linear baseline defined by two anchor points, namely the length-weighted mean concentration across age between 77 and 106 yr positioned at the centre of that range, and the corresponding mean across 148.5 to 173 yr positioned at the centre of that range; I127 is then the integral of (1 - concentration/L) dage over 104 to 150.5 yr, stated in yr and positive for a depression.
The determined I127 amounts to 1.6 yr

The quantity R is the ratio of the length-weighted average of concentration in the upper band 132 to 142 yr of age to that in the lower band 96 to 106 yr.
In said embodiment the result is 1.00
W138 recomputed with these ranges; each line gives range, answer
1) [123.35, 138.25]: 2.72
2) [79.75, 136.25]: 2.71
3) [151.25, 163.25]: 2.68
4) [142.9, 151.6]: 2.59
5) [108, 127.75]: 2.61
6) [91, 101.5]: 2.9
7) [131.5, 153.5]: 2.69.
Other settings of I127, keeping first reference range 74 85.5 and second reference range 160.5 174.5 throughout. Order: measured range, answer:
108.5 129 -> 0.6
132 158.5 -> 0.3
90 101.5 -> -1.0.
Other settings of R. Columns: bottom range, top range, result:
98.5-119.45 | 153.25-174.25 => 1.02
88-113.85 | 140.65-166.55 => 0.95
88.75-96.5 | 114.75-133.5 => 0.91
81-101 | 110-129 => 0.92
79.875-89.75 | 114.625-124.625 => 0.96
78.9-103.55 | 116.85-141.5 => 0.96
